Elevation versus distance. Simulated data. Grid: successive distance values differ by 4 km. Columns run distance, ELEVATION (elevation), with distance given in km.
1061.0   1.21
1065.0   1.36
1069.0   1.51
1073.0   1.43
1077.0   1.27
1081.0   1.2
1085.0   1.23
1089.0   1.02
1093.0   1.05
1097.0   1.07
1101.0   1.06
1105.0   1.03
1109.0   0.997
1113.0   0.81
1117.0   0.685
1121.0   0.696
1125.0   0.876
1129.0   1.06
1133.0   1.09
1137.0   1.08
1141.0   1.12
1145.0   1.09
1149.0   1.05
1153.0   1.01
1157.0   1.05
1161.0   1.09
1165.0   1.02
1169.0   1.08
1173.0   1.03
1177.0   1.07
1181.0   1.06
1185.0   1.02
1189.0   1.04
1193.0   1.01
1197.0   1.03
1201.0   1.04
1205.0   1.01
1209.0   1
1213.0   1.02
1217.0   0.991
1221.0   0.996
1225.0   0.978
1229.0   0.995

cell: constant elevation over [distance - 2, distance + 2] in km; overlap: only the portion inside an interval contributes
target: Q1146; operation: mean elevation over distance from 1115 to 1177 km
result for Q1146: 1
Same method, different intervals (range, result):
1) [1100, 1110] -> 1.03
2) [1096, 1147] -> 0.972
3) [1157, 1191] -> 1.05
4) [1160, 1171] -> 1.06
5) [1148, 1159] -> 1.04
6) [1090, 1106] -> 1.05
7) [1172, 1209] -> 1.03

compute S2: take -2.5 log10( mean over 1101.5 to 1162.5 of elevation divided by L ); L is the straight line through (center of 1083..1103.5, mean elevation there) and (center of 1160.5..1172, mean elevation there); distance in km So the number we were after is 0.09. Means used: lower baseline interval 1.08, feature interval 0.983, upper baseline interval 1.06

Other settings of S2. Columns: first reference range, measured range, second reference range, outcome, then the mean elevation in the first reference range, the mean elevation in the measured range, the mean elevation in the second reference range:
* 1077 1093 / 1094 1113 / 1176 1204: 0.12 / 1.15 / 1.02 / 1.04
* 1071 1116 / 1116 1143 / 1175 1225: 0.13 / 1.1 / 0.953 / 1.02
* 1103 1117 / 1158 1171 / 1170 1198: -0.06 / 0.908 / 1.06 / 1.04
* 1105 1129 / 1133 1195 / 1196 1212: -0.13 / 0.852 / 1.06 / 1.02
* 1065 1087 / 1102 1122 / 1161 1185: 0.39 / 1.33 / 0.862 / 1.05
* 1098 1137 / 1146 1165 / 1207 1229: -0.10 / 0.935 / 1.05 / 0.997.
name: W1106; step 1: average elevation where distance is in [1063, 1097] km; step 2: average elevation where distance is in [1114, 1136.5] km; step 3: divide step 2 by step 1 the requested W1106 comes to 0.7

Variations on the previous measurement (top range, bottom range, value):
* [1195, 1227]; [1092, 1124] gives 1.10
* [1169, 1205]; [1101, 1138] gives 1.12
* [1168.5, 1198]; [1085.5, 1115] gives 1.02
